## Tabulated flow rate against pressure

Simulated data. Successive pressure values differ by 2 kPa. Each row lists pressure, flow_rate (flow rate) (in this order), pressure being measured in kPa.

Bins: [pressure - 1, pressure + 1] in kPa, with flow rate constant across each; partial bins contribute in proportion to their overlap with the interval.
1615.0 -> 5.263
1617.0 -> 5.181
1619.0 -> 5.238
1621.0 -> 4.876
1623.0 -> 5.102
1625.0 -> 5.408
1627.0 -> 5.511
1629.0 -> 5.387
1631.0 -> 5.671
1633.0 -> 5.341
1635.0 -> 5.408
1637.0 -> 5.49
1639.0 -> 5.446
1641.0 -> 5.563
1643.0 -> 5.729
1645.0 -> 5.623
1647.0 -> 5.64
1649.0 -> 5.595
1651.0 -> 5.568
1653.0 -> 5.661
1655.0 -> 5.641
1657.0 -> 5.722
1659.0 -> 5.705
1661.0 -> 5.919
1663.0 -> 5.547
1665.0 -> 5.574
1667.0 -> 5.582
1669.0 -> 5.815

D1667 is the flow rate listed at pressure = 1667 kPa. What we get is 5.582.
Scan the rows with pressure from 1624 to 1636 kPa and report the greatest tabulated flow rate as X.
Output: 5.671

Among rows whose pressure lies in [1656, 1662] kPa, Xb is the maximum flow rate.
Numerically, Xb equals 5.919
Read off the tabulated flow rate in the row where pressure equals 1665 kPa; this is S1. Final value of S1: 5.574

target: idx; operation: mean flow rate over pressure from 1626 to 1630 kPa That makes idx 5.45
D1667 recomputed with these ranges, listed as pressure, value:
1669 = 5.815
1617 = 5.181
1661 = 5.919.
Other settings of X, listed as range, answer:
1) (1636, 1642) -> 5.563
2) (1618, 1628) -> 5.511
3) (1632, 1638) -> 5.49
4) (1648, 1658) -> 5.722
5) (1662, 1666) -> 5.574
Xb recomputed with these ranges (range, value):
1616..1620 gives 5.238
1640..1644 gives 5.729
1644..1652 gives 5.64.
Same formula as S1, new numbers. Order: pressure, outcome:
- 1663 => 5.547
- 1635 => 5.408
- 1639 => 5.446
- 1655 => 5.641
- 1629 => 5.387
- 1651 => 5.568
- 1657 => 5.722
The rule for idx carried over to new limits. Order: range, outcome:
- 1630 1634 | 5.51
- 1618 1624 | 5.07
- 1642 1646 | 5.68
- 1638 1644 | 5.58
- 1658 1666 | 5.69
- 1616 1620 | 5.21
